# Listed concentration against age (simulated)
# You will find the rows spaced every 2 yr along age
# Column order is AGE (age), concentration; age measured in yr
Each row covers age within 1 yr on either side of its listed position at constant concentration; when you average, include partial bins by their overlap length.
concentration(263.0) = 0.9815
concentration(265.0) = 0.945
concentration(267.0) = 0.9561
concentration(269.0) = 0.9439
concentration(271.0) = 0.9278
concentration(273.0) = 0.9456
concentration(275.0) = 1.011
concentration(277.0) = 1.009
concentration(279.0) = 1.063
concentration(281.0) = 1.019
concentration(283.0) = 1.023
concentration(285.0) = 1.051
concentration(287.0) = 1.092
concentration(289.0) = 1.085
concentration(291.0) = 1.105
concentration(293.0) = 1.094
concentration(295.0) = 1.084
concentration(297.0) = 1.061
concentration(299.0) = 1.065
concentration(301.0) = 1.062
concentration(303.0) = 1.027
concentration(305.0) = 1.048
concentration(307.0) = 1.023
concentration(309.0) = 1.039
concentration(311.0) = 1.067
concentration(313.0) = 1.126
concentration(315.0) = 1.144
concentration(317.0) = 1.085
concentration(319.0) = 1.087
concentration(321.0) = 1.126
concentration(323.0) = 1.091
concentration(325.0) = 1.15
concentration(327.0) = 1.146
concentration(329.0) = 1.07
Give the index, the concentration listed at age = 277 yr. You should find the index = 1.009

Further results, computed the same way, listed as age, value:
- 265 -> 0.945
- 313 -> 1.126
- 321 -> 1.126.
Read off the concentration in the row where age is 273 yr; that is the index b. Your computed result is 0.9456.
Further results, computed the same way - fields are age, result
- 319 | 1.087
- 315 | 1.144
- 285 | 1.051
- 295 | 1.084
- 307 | 1.023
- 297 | 1.061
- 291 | 1.105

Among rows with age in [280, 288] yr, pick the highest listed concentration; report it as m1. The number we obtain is 1.092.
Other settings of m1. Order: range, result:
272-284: 1.063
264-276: 1.011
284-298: 1.105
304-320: 1.144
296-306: 1.065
